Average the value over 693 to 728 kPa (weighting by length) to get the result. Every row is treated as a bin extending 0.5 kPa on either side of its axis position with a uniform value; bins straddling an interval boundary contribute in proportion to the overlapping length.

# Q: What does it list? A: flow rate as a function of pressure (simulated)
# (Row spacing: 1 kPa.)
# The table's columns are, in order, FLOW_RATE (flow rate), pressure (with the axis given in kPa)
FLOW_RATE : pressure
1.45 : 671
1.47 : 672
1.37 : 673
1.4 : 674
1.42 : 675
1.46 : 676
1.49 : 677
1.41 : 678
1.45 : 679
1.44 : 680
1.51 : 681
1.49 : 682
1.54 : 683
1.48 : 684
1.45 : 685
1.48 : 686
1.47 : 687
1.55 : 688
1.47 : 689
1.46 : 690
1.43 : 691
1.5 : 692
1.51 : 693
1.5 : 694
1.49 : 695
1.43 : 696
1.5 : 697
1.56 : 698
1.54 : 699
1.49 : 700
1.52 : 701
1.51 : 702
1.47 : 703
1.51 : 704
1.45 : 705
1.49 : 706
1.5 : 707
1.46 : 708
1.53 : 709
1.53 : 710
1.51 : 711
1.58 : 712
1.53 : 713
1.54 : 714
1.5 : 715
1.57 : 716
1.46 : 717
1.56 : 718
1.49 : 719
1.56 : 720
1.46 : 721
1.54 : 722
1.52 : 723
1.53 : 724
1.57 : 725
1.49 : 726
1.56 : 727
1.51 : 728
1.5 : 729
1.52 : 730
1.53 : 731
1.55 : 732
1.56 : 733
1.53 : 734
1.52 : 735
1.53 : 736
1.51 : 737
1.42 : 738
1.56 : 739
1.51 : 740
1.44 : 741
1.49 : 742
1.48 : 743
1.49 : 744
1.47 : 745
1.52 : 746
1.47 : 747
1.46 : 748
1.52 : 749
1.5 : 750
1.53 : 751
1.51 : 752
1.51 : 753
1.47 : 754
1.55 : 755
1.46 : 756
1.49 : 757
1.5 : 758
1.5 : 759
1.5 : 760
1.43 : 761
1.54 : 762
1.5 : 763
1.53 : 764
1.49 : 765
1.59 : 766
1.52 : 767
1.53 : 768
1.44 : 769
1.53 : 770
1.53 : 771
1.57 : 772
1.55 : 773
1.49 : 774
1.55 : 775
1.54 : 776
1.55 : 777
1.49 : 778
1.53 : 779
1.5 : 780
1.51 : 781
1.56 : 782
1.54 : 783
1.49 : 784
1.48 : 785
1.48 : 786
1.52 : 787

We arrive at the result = 1.51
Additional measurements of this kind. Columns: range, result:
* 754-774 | 1.51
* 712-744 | 1.52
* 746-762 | 1.5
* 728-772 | 1.51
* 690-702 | 1.5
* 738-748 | 1.49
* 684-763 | 1.5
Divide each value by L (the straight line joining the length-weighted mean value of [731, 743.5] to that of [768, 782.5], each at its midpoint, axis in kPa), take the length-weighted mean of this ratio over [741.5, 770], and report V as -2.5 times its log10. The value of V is 0.01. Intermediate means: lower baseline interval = 1.51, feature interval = 1.5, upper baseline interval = 1.52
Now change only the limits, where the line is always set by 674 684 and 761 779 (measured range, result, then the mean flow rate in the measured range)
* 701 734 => -0.02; 1.52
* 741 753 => 0.01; 1.49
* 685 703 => -0.01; 1.49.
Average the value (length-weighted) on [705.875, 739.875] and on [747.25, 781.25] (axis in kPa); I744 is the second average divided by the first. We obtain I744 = 1.0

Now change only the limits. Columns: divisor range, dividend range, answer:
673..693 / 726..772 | 1.03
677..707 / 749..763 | 1.01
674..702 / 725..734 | 1.03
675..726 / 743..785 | 1.01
